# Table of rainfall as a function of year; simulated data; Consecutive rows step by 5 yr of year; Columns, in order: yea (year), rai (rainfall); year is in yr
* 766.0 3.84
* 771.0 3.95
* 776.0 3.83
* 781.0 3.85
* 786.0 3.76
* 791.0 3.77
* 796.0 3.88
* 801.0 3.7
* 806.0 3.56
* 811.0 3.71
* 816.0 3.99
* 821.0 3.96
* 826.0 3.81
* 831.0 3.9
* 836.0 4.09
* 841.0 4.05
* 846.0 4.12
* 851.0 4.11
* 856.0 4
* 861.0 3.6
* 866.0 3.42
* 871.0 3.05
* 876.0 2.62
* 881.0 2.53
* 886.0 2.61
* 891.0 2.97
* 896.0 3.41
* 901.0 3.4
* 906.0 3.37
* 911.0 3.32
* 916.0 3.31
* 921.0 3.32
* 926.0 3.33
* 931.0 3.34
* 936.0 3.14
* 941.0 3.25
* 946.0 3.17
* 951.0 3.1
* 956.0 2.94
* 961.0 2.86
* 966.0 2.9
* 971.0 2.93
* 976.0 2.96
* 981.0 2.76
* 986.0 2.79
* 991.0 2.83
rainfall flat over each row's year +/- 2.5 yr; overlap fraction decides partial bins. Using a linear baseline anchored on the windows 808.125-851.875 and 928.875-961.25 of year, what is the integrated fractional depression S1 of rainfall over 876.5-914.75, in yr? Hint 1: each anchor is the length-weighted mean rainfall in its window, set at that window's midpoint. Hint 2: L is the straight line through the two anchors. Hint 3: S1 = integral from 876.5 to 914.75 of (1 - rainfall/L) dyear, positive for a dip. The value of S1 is 4.5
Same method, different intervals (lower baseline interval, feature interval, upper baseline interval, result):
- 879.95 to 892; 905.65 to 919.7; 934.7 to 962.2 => -2.3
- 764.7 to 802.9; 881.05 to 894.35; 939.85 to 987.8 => 2.2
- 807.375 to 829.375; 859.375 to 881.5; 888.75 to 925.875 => 2.9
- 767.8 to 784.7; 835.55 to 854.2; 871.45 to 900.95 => -4.8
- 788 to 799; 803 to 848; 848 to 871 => -1.7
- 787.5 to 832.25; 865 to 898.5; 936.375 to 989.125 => 4.8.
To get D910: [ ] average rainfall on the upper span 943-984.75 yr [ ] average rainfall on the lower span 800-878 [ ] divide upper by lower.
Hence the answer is 0.79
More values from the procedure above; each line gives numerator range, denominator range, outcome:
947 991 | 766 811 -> 0.77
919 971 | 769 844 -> 0.81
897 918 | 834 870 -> 0.87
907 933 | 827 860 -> 0.83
